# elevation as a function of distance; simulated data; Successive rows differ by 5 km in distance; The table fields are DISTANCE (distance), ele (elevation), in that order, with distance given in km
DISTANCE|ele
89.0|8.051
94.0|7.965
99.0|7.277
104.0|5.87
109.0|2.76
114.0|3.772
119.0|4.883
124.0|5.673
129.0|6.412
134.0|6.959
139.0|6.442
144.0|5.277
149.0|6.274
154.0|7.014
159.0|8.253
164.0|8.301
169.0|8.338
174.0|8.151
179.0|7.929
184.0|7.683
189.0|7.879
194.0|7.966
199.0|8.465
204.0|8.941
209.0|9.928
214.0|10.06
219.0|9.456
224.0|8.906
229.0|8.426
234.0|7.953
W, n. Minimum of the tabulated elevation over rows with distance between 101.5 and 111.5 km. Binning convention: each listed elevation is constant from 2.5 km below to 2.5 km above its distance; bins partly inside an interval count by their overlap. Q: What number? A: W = 2.76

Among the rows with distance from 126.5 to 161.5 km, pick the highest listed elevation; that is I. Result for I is 8.253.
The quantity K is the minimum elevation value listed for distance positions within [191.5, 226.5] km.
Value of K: 7.966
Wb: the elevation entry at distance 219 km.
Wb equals 9.456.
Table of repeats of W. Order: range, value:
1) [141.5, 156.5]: 5.277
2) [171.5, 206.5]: 7.683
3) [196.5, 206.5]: 8.465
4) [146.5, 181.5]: 6.274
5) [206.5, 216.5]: 9.928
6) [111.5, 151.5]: 3.772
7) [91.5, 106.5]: 5.87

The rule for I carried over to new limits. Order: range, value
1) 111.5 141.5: 6.959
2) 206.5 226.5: 10.06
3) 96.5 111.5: 7.277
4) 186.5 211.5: 9.928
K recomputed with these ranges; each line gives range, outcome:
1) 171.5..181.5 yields 7.929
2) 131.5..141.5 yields 6.442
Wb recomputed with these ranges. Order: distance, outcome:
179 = 7.929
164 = 8.301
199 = 8.465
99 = 7.277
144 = 5.277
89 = 8.051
